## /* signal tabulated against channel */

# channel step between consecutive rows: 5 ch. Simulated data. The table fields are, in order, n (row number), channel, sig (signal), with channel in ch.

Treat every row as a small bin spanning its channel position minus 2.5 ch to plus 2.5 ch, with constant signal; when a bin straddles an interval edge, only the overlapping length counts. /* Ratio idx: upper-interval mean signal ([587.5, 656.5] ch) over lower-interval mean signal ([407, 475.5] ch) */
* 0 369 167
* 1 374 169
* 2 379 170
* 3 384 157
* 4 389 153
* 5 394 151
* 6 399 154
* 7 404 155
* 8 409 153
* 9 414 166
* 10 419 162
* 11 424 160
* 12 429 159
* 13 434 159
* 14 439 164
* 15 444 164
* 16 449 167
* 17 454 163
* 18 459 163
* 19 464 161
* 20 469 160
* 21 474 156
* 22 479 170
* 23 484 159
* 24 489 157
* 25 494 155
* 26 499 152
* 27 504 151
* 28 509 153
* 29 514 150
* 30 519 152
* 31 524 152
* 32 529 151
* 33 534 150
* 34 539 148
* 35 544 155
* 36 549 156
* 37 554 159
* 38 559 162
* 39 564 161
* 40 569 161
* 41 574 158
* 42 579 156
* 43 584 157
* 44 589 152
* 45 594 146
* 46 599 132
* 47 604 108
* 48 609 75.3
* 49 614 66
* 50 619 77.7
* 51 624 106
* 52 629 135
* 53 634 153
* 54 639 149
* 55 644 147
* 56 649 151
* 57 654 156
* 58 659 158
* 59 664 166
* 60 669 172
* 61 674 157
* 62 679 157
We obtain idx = 0.8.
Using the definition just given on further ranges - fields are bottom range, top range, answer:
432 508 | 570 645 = 0.80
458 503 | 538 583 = 0.99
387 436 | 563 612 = 0.89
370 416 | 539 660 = 0.87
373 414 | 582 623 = 0.72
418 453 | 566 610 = 0.87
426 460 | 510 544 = 0.93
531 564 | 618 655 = 0.87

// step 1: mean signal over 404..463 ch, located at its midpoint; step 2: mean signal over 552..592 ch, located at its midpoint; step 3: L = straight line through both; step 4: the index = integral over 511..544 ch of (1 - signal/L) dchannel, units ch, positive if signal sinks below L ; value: 1.72 ch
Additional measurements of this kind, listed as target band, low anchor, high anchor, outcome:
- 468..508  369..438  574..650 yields -2.9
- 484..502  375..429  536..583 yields 0.3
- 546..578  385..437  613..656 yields -5.0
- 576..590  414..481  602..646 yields -3.5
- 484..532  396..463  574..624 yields -3.7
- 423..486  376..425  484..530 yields -2.6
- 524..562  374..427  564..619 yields -4.7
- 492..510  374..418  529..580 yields 0.5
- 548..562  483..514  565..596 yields -0.4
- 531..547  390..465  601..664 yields -1.1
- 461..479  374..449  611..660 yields -1.1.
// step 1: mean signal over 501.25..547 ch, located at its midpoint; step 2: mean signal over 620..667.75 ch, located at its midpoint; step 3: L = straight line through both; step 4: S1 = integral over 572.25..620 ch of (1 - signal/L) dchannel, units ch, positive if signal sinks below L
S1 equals 7.8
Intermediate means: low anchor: 151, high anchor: 145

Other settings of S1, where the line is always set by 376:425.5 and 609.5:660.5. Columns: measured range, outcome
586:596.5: -1.3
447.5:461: -1.2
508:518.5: -0.6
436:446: -0.7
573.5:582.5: -1.5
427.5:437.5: -0.4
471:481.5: -1.0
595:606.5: 0.7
